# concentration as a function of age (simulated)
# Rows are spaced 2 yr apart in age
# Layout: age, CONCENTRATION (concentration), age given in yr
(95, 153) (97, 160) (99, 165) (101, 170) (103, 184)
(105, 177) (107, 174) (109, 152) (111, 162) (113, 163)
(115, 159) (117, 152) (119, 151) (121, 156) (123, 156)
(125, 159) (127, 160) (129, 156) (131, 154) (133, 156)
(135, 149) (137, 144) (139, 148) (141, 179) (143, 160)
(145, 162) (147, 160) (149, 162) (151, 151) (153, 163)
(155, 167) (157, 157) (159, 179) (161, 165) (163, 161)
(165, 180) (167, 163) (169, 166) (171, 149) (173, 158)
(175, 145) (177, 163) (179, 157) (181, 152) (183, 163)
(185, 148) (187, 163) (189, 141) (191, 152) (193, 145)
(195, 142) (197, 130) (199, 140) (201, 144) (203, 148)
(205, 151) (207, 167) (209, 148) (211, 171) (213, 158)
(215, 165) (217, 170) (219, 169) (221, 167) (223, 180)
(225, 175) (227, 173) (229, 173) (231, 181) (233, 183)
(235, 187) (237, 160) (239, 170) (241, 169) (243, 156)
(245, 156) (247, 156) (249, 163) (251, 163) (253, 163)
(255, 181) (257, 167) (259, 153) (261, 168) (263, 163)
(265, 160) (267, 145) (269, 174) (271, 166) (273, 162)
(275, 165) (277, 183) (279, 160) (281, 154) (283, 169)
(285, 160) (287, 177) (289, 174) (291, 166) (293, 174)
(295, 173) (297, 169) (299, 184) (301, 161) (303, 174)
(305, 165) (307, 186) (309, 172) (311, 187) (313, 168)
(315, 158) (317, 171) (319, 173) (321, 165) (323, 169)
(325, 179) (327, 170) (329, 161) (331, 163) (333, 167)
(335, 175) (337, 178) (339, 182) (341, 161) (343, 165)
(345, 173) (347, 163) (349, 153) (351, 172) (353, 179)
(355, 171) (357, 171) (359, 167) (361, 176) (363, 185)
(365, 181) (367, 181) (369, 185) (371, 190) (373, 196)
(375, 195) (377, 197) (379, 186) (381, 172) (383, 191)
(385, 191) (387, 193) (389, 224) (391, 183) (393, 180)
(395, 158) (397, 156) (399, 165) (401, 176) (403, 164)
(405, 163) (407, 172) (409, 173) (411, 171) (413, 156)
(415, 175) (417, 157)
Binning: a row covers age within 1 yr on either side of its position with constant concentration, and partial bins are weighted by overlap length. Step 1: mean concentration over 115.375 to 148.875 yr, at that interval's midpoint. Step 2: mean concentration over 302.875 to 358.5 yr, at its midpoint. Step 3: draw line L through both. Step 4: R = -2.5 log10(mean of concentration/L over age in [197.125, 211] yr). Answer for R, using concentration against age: 0.081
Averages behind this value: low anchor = 157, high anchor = 170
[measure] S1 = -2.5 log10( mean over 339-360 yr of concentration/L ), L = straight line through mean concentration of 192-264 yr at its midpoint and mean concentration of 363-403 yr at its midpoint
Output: 0.07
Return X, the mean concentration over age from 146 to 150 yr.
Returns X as 161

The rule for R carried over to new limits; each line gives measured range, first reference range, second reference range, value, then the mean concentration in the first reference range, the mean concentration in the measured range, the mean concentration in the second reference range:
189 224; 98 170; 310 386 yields 0.08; 162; 155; 175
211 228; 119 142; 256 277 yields -0.06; 156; 170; 163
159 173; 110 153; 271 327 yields -0.03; 157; 165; 170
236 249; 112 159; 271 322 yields 0.03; 158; 161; 170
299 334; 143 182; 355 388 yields 0.05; 161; 170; 184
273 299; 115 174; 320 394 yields 0.02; 159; 169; 178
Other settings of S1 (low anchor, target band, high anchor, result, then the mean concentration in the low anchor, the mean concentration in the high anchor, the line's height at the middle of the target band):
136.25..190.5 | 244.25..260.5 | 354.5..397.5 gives 0.043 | 159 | 184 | 170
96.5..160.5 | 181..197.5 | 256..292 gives 0.096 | 161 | 165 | 163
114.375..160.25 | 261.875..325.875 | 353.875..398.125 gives 0.036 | 158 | 183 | 175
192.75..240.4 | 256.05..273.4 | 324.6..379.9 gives 0.035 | 163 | 176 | 167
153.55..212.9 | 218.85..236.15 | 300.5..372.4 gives -0.104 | 156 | 172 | 161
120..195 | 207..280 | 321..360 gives -0.023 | 158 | 169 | 163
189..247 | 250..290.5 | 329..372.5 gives 0.004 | 161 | 173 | 166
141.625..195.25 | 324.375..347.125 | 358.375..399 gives 0.056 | 159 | 184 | 179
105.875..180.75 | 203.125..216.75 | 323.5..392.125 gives 0.037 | 159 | 179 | 165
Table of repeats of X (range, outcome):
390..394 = 182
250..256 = 169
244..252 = 160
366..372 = 185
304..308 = 176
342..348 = 167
